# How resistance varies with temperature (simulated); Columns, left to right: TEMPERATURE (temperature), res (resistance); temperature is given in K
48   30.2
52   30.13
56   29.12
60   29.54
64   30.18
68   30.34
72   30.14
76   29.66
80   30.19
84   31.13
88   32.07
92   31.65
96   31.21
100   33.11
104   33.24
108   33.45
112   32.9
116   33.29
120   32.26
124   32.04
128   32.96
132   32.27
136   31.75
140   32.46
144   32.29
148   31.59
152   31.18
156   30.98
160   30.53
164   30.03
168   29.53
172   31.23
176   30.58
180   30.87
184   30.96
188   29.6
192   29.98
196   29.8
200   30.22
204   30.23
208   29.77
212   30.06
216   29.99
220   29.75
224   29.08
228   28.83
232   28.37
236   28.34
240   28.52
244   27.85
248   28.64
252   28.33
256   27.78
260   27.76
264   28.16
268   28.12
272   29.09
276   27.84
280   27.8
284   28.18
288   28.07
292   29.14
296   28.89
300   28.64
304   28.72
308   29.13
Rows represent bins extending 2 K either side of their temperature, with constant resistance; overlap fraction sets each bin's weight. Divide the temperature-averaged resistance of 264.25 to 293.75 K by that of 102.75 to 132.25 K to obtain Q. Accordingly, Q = 0.9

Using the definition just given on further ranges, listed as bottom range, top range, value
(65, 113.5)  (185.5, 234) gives 0.94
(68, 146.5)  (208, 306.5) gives 0.90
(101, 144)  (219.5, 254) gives 0.88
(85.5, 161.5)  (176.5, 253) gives 0.92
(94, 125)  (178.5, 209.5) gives 0.92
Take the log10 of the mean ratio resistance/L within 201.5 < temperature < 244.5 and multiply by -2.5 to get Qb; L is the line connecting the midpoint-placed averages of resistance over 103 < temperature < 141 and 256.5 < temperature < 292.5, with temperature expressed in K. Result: 0.02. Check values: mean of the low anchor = 32.7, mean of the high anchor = 28.2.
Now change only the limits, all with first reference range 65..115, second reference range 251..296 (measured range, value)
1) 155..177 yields -0.009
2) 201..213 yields -0.021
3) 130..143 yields -0.049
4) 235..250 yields 0.018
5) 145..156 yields -0.032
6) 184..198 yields -0.008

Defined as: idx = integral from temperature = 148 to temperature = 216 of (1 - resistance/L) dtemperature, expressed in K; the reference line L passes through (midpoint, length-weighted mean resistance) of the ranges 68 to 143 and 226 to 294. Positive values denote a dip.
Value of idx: -0.5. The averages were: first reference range 31.9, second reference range 28.3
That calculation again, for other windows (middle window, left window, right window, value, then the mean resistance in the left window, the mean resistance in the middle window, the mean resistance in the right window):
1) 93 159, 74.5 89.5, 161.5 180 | -3.7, 30.8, 32.3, 30.4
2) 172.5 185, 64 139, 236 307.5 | -0.2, 31.8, 30.8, 28.3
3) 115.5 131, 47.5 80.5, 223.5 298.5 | -1.6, 29.9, 32.6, 28.3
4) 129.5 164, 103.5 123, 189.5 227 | 0.3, 33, 31.6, 29.8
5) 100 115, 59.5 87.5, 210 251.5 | -1.6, 30.3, 33.2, 28.9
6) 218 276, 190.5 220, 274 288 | 0.8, 30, 28.5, 28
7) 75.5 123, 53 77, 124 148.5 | -1.7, 29.8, 32.1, 32.2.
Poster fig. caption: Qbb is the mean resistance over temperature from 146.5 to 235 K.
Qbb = 30.1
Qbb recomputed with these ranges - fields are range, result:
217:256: 28.6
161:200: 30.3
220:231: 29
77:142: 32.2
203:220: 30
